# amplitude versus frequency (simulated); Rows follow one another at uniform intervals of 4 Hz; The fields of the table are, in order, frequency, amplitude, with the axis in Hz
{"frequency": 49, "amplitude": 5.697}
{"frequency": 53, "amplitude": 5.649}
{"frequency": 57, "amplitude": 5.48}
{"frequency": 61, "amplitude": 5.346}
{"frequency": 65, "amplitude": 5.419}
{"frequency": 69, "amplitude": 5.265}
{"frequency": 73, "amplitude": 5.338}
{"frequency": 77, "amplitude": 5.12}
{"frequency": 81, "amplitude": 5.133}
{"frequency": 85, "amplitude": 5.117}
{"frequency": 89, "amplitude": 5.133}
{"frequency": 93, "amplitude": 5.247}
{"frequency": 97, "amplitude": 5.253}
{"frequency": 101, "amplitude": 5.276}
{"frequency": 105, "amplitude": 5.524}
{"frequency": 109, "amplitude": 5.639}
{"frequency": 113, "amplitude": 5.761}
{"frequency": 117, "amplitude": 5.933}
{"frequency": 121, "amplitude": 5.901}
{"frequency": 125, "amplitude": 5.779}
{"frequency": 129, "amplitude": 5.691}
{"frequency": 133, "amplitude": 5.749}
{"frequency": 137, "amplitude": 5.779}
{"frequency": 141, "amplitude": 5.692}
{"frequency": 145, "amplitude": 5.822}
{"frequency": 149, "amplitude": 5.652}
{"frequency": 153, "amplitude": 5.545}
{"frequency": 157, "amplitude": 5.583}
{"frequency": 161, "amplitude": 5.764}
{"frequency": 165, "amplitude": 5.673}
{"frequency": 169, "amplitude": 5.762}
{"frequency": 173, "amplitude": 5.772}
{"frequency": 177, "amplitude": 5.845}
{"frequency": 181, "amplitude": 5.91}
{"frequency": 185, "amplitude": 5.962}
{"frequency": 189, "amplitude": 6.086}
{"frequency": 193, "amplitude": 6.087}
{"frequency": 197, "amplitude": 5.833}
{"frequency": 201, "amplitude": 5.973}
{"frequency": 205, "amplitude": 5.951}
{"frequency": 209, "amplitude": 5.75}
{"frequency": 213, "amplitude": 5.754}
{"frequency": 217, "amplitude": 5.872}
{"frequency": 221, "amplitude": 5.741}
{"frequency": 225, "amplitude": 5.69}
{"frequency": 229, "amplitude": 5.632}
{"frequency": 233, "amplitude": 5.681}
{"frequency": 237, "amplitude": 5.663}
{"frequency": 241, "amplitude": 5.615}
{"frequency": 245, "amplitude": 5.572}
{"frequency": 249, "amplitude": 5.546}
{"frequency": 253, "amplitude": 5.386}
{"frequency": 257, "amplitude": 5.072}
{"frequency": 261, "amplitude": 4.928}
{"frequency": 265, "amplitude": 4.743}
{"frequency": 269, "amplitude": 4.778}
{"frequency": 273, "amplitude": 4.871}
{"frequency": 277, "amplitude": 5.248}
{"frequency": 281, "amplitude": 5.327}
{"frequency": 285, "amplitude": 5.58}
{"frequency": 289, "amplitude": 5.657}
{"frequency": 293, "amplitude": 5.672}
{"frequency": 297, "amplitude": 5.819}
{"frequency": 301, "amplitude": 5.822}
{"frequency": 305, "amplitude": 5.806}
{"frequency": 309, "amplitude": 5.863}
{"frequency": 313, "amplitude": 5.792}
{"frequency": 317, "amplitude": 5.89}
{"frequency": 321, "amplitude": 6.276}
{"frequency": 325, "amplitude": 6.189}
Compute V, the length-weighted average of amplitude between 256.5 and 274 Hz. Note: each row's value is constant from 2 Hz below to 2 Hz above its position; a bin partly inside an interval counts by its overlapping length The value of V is 4.86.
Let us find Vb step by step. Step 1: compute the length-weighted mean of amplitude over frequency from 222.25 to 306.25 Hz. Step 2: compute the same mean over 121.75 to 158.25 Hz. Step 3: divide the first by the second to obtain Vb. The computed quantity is 0.95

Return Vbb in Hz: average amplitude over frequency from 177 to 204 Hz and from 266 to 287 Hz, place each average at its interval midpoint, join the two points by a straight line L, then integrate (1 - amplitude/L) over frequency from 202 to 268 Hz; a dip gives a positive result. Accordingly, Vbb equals 0.1 Hz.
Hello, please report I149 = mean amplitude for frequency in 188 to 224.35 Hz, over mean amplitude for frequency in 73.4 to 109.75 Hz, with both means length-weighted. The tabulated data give 1.12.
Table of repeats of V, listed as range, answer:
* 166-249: 5.8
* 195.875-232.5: 5.79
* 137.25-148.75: 5.74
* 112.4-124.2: 5.87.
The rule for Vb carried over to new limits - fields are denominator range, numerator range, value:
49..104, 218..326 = 1.04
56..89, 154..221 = 1.11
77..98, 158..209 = 1.14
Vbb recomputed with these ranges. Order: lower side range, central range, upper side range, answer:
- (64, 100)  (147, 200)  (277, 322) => -3.6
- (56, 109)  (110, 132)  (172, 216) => -1.2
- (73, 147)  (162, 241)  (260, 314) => -5.0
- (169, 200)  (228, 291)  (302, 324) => 6.4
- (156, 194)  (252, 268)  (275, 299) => 1.8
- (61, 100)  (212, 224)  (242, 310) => -1.0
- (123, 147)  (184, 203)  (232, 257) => -1.2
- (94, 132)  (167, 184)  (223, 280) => -1.1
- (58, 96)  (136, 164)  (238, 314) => -2.0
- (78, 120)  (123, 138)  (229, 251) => -0.8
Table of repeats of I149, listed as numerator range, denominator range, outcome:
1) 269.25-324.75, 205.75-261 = 1.01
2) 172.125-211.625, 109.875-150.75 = 1.03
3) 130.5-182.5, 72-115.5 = 1.08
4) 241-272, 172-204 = 0.87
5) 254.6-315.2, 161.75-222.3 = 0.92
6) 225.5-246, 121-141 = 0.98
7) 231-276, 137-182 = 0.92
